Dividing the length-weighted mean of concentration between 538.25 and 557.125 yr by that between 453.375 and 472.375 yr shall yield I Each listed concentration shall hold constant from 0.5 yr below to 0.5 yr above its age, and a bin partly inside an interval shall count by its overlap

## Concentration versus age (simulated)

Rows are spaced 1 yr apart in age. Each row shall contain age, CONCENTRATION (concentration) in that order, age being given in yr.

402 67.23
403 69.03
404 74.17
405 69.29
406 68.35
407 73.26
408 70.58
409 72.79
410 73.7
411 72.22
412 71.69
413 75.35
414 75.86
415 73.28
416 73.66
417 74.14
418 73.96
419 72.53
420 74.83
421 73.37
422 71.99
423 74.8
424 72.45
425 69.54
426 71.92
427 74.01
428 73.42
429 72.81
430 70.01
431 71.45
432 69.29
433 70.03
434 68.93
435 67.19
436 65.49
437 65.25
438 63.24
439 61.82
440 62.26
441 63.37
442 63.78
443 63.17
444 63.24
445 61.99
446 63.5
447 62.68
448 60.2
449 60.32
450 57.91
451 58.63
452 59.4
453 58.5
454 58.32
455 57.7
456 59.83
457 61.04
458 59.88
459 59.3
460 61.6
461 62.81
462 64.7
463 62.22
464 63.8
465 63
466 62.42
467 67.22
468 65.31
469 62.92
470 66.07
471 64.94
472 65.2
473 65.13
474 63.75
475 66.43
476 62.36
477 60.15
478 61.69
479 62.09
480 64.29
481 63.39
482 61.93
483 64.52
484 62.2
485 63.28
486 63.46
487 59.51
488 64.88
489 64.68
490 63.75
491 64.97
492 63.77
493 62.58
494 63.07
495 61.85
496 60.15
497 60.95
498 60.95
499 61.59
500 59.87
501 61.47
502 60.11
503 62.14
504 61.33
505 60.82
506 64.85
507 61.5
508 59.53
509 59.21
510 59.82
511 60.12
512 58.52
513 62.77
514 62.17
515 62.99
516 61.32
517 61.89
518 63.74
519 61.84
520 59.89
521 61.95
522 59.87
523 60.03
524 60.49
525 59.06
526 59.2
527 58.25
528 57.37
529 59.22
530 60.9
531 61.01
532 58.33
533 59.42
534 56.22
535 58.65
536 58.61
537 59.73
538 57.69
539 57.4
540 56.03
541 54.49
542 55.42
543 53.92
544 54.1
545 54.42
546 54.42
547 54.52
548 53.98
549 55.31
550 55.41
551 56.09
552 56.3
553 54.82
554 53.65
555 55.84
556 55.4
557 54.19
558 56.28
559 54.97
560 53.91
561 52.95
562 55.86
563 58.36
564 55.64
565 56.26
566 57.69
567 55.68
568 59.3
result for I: 0.88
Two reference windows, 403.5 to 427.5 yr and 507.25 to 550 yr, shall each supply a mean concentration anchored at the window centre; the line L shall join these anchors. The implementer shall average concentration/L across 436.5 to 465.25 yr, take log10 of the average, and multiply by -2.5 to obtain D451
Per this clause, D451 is 0.12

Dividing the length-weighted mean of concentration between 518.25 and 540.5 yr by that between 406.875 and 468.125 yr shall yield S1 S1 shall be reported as 0.89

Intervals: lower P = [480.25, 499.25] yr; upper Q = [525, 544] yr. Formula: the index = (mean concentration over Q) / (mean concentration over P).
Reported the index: 0.92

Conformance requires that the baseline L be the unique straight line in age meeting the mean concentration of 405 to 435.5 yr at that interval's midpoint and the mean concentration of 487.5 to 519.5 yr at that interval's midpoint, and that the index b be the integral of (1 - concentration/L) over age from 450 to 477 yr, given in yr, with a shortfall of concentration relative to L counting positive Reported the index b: 1.8 yr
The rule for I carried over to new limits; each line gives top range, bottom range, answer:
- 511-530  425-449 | 0.91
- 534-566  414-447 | 0.81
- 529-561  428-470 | 0.88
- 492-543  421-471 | 0.93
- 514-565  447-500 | 0.92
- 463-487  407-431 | 0.87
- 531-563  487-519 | 0.90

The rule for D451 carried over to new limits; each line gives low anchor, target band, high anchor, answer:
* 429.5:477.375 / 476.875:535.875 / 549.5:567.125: -0.034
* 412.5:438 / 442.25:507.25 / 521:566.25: 0.052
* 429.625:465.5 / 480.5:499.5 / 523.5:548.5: -0.044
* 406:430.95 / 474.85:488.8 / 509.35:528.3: 0.039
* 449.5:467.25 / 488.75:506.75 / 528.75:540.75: -0.043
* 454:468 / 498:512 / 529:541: -0.018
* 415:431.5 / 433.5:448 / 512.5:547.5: 0.108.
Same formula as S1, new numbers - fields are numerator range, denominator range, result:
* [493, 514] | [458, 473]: 0.96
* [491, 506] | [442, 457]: 1.02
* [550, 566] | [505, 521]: 0.90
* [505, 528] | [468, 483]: 0.95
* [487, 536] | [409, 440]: 0.86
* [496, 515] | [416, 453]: 0.91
